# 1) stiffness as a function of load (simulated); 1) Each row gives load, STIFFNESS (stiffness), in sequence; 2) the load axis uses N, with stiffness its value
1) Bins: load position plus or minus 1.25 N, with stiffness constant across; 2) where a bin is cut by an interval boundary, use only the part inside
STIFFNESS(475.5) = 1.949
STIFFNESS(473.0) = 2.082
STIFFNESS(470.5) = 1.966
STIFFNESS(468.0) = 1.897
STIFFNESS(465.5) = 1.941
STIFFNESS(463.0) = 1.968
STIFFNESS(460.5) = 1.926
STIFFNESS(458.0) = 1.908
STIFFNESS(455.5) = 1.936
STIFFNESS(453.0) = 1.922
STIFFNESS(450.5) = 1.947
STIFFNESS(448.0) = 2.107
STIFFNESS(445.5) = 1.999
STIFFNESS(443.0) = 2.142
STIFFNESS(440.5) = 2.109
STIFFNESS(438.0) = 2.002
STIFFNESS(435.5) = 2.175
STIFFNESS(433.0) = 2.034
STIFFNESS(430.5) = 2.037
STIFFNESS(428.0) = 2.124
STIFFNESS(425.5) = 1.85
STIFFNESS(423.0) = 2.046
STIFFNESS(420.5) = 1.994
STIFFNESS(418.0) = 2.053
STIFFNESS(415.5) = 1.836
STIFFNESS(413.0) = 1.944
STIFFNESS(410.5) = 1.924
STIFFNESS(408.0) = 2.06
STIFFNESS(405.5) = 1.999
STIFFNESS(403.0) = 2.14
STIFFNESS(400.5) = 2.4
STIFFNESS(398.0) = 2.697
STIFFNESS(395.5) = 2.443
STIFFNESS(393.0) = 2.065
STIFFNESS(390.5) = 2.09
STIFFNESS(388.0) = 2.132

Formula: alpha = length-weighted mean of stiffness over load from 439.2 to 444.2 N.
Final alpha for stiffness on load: 2.12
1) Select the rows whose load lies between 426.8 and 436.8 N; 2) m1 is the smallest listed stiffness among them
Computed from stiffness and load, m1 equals 2.034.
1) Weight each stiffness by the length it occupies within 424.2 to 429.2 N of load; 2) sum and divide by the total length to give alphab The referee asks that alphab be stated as 1.99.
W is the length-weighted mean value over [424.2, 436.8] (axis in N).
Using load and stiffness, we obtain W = 2.04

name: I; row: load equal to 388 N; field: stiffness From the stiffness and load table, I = 2.132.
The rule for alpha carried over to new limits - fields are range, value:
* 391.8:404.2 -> 2.35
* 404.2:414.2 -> 1.98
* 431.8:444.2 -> 2.09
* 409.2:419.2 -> 1.94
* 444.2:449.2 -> 2.05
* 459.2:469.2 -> 1.93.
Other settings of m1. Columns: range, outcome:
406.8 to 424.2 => 1.836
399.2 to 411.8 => 1.924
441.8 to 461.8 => 1.908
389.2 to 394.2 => 2.065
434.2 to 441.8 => 2.002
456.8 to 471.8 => 1.897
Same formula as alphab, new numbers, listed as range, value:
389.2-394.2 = 2.08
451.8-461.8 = 1.92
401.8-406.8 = 2.07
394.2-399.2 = 2.56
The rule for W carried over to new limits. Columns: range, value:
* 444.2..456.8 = 1.98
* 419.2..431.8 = 2.01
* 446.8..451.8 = 2.03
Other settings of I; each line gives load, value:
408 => 2.06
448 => 2.107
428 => 2.124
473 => 2.082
